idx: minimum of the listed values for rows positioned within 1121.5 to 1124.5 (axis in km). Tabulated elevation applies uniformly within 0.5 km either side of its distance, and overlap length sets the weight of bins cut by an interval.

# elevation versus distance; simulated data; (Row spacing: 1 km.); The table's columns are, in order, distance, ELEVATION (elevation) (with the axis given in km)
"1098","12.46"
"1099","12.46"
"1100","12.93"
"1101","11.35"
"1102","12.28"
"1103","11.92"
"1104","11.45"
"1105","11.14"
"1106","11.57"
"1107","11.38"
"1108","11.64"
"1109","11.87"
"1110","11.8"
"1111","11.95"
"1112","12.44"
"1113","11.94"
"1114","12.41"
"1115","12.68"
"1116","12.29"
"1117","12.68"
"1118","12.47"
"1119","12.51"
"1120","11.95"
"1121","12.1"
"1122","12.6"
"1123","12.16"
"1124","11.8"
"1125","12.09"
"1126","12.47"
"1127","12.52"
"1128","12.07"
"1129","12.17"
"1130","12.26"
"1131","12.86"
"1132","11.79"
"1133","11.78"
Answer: 11.8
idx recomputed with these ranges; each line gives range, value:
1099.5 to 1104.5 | 11.35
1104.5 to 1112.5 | 11.14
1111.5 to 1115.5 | 11.94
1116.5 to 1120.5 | 11.95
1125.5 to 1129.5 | 12.07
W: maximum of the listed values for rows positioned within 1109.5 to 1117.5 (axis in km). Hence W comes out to 12.68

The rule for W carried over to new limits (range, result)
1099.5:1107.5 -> 12.93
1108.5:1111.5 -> 11.95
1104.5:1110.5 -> 11.87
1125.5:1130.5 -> 12.52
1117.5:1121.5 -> 12.51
